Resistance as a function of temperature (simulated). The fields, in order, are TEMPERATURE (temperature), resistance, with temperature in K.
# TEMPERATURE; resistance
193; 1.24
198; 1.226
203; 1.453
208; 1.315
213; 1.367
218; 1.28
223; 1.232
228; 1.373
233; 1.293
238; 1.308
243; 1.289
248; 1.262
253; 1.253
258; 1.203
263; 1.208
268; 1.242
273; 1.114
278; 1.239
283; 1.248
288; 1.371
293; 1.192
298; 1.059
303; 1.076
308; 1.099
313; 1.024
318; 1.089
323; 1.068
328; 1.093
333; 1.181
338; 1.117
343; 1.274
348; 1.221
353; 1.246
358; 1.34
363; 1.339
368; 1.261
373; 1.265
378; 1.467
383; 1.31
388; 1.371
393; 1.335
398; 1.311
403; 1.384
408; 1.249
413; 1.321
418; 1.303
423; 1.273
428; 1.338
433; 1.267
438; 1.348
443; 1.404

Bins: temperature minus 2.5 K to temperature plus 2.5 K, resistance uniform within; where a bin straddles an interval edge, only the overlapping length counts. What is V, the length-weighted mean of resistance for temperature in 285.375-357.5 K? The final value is 1.16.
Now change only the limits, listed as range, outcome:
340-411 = 1.31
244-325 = 1.17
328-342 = 1.15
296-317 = 1.07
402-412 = 1.31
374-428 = 1.33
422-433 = 1.3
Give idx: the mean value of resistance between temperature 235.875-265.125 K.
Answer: 1.25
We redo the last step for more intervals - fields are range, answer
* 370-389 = 1.35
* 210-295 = 1.26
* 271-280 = 1.18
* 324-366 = 1.22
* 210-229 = 1.31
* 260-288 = 1.22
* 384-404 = 1.34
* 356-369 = 1.32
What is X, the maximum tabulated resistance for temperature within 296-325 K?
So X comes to 1.099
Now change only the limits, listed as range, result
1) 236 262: 1.308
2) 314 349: 1.274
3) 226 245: 1.373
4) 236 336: 1.371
